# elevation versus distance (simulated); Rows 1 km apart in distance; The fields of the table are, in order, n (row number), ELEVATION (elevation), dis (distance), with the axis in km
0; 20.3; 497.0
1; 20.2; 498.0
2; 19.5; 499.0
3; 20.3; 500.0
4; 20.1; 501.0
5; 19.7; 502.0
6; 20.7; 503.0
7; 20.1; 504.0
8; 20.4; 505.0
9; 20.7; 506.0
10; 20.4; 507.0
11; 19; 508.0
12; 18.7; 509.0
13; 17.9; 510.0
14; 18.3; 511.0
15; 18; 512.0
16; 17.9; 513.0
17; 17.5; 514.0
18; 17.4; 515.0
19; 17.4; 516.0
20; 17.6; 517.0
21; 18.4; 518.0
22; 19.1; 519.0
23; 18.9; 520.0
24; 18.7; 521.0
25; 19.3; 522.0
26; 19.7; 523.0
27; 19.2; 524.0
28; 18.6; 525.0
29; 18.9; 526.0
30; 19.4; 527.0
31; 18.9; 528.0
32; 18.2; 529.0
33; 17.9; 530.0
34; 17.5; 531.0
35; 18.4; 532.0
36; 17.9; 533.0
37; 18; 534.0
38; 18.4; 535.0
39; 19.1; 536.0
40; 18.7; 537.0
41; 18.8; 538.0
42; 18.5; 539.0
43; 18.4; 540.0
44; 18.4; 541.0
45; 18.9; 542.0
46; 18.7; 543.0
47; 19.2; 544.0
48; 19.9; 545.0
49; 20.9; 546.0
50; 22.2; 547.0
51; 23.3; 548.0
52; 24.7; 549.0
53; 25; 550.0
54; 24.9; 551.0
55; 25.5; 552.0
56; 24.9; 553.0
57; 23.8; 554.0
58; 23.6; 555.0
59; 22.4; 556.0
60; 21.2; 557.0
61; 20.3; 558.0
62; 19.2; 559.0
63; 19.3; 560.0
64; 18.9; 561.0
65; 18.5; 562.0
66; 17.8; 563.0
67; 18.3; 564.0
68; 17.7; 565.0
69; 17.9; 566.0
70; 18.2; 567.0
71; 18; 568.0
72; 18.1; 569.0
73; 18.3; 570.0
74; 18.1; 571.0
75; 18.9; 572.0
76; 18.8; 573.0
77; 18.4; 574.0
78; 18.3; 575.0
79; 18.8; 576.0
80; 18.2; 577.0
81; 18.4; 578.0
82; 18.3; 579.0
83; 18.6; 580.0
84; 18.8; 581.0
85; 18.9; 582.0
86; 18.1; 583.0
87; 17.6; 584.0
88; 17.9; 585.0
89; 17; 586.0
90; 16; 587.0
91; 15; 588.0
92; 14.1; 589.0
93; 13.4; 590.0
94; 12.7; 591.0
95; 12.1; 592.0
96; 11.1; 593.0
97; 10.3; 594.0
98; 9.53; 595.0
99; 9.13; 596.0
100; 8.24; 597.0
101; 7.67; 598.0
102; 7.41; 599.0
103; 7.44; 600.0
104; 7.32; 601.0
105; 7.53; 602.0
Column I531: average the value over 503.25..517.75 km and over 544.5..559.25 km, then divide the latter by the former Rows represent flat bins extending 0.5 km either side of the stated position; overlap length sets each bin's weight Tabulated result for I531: 1.22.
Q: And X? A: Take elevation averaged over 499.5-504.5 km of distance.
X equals 20.2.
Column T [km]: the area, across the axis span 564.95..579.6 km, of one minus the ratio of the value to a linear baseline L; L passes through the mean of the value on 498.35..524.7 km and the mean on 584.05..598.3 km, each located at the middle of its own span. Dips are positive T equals -4.3 km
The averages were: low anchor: 19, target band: 18.3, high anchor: 12.7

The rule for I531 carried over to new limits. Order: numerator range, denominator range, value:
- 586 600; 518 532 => 0.60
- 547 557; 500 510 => 1.21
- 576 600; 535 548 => 0.73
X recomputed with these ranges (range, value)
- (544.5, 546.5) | 20.4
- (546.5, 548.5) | 22.8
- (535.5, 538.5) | 18.9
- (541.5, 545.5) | 19.2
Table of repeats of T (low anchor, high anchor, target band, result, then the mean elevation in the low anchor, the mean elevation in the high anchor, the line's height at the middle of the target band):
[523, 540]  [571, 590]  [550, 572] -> -2.8 km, 18.6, 17.7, 18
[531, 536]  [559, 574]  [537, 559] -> -3.8 km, 18.2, 18.4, 18.3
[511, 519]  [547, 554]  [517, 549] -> 3.1 km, 17.9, 24.5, 21.2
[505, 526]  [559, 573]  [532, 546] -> -0.2 km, 18.7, 18.4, 18.5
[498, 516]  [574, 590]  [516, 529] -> 0.0 km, 19.2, 17.5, 18.8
